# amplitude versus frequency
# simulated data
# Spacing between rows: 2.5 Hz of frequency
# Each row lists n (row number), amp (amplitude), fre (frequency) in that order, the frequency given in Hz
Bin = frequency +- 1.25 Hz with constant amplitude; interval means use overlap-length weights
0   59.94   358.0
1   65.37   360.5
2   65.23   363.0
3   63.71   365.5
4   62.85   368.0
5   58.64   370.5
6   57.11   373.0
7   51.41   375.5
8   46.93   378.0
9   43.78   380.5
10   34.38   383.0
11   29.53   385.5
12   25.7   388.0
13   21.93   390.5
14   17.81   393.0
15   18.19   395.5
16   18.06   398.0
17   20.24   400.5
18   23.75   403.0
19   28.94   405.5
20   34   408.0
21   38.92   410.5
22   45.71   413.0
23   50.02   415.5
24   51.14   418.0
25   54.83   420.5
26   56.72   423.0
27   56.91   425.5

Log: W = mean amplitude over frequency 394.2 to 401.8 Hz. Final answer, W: 18.9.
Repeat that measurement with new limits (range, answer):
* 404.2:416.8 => 39.5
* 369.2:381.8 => 51.6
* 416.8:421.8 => 53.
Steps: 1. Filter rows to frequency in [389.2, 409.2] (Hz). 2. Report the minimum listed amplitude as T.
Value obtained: 17.81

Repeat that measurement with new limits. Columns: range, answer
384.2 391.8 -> 21.93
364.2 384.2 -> 34.38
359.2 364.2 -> 65.23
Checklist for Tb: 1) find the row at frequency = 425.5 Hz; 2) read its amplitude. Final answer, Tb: 56.91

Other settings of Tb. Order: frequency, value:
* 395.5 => 18.19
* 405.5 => 28.94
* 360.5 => 65.37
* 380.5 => 43.78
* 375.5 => 51.41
